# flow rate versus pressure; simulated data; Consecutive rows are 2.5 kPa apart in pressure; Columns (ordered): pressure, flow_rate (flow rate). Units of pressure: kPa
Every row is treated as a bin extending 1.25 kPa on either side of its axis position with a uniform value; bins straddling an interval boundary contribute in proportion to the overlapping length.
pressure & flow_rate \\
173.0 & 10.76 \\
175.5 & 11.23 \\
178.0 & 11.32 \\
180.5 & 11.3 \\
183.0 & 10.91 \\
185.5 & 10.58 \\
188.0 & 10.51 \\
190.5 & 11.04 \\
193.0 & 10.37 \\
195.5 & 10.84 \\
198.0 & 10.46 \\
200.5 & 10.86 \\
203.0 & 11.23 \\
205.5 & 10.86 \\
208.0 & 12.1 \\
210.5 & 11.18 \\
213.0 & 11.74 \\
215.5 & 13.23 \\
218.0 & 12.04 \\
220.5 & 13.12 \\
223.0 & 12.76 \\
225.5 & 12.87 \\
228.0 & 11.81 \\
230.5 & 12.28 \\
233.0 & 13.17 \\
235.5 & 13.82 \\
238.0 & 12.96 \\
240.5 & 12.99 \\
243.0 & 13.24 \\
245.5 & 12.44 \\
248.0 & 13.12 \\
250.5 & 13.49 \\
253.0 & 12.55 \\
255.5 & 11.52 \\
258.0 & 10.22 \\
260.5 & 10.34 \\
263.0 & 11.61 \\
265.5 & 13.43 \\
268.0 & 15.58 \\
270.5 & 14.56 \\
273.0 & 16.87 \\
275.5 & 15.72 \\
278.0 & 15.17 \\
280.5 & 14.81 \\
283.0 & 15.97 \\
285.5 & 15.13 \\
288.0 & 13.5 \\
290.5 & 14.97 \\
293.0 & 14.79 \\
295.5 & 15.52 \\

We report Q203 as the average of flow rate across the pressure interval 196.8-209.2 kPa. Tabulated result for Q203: 11.1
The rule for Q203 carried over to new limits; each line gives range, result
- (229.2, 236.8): 13.1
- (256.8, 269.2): 12.2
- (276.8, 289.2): 14.9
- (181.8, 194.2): 10.7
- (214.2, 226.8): 12.8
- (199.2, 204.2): 11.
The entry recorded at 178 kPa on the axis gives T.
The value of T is 11.32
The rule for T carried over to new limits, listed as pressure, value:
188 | 10.51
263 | 11.61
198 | 10.46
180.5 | 11.3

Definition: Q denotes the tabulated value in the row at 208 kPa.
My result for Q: 12.1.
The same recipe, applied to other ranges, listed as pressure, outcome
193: 10.37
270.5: 14.56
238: 12.96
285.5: 15.13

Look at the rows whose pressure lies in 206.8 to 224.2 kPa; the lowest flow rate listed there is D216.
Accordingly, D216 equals 11.18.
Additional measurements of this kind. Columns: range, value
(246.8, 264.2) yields 10.22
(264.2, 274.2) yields 13.43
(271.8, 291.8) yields 13.5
